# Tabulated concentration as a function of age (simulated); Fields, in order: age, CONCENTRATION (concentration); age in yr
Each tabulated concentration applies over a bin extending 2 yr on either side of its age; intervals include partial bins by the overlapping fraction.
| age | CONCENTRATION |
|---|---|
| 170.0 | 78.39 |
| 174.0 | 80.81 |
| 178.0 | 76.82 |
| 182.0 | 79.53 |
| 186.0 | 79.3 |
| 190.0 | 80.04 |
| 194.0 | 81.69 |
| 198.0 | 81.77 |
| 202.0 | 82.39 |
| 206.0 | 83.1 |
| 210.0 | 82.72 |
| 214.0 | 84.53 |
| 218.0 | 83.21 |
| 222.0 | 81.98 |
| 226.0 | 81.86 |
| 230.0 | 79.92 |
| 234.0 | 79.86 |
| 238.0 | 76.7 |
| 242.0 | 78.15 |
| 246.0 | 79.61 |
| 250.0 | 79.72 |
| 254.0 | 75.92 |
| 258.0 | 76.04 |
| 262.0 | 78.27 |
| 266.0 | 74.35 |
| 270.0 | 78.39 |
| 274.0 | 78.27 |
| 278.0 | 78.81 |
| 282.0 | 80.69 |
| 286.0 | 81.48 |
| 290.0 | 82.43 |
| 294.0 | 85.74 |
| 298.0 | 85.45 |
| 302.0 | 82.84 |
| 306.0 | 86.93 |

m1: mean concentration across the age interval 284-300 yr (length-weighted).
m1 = 83.8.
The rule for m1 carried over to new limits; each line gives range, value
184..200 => 80.7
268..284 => 79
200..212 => 82.7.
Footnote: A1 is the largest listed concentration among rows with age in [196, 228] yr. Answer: 84.53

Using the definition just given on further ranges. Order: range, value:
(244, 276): 79.72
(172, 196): 81.69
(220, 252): 81.98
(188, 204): 82.39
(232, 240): 79.86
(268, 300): 85.74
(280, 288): 81.48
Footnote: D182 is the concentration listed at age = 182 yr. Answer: 79.53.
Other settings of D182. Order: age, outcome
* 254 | 75.92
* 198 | 81.77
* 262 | 78.27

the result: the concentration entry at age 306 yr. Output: 86.93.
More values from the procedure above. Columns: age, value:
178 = 76.82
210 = 82.72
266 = 74.35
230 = 79.92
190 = 80.04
